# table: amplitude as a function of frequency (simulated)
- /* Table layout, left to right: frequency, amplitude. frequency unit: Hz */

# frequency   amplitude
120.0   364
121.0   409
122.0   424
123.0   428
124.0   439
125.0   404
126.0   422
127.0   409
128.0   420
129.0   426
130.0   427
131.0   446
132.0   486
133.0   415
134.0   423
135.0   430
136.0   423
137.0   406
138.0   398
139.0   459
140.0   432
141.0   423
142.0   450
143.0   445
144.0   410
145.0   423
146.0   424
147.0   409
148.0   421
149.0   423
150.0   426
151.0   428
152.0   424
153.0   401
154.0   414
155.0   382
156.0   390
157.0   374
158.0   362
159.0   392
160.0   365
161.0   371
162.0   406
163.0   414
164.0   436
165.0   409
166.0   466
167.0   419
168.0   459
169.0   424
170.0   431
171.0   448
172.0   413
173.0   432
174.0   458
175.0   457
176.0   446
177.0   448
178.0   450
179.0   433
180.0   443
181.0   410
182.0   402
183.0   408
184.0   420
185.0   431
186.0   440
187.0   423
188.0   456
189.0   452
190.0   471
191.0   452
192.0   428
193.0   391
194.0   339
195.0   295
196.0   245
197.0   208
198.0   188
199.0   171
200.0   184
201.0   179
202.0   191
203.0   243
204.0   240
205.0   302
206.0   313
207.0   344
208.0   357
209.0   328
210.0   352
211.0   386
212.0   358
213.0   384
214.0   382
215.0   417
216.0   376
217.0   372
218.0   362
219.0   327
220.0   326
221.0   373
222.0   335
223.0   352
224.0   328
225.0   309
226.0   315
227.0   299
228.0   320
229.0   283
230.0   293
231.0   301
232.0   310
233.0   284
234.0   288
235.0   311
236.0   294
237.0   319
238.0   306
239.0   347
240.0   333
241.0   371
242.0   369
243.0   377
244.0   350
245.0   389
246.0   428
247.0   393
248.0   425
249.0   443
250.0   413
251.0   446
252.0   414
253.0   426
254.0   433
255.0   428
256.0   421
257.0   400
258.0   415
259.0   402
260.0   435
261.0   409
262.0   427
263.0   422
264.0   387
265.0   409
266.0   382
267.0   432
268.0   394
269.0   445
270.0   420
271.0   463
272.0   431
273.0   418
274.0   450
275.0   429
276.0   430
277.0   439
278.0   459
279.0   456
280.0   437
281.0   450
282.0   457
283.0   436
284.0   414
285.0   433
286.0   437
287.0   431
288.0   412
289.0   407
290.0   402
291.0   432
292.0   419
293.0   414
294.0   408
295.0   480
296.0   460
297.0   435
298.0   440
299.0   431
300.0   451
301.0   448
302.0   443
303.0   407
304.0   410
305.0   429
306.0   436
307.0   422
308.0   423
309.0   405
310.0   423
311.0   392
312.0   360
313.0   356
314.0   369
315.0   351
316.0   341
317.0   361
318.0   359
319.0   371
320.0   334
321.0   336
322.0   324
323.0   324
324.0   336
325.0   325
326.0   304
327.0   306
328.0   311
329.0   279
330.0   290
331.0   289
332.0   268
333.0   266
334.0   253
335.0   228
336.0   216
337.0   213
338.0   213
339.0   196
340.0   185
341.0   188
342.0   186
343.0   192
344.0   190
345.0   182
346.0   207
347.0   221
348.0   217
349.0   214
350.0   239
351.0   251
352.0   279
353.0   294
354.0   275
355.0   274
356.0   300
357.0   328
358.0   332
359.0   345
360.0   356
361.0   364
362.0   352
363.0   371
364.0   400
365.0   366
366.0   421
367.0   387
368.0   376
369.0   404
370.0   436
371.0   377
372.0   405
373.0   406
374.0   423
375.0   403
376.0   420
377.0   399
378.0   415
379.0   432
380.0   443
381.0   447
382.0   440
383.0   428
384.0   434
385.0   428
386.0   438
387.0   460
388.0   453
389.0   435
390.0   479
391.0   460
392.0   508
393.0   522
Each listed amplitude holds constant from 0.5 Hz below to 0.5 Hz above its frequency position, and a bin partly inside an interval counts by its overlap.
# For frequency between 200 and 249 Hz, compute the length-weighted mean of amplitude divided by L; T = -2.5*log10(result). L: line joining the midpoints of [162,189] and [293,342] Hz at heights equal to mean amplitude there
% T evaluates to 0.209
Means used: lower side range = 434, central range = 332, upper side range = 345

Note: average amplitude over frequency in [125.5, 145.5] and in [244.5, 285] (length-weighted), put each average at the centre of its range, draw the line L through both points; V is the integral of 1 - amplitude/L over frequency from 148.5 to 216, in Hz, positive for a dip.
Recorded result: 7.56 Hz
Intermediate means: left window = 429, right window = 425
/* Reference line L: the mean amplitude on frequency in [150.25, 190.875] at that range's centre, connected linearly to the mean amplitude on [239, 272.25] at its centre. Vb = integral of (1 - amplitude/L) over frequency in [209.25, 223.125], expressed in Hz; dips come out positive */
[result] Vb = 1.7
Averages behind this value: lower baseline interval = 423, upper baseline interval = 409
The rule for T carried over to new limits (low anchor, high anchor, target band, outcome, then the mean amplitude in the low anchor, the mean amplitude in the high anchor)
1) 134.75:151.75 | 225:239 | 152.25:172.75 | -0.03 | 425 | 304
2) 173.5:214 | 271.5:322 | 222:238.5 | 0.22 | 358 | 415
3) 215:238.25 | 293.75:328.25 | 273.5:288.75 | -0.20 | 323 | 386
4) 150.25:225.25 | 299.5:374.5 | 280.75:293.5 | -0.24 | 374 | 324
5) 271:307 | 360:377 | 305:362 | 0.35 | 434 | 393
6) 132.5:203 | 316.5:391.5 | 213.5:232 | 0.12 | 396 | 331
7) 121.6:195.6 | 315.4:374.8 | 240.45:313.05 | -0.22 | 421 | 302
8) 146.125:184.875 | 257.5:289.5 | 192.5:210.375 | 0.48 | 419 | 427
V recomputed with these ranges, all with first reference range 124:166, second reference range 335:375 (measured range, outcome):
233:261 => -1.94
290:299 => -2.77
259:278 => -4.24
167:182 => -1.41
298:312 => -4.17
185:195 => -0.77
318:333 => 0.02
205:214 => 0.67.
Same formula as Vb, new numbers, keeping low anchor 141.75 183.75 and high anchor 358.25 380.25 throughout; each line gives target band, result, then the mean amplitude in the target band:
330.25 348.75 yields 8.4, 218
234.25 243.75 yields 1.7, 335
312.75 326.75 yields 2.1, 341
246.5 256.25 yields -0.4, 424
